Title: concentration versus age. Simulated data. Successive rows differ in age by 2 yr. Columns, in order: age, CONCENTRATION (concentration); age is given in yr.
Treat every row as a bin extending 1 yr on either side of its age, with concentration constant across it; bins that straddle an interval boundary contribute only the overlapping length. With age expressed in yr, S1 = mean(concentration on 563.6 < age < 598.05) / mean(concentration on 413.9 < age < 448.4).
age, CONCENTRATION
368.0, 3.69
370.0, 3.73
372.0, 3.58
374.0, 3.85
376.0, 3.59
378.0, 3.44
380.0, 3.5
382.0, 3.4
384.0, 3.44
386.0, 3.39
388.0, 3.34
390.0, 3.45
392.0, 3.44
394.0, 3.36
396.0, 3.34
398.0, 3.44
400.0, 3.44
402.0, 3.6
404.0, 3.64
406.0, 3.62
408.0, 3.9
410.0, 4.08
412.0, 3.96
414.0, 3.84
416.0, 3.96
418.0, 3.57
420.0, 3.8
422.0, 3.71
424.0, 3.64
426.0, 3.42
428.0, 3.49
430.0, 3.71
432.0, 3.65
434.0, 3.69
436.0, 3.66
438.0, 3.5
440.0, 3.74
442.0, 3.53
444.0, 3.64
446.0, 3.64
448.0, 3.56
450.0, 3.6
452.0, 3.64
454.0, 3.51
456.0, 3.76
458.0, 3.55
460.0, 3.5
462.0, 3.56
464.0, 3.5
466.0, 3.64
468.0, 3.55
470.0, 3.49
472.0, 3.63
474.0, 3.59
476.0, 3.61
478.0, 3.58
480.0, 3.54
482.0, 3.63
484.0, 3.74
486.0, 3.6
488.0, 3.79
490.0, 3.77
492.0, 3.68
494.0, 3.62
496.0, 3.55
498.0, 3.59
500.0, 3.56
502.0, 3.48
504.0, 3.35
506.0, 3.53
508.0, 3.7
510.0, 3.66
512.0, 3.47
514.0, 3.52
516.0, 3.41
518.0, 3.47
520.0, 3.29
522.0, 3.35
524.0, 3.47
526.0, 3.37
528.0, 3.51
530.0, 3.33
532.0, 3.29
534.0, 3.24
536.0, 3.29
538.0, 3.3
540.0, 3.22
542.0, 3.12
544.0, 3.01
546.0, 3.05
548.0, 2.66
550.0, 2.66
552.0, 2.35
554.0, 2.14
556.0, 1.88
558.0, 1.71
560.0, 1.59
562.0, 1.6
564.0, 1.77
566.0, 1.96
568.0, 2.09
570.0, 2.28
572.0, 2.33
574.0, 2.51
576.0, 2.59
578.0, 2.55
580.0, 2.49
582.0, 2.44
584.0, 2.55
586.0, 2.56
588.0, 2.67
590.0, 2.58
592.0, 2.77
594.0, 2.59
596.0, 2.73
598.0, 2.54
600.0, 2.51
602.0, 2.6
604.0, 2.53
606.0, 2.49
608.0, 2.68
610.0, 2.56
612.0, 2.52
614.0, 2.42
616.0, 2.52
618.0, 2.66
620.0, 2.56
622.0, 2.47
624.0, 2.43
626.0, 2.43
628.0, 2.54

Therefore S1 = 0.7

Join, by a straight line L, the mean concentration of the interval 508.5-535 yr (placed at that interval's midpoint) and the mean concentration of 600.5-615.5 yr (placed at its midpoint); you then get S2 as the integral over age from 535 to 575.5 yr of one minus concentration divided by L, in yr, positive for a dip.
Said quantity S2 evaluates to 8.7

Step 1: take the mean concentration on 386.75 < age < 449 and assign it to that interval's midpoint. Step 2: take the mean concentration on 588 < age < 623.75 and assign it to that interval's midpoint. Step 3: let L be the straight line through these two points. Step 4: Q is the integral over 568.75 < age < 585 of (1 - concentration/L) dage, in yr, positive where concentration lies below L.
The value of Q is 1.6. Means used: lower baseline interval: 3.62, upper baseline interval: 2.57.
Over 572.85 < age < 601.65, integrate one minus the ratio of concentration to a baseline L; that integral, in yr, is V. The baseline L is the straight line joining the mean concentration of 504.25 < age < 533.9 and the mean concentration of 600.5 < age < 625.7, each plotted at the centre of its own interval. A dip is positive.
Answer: 2.1 yr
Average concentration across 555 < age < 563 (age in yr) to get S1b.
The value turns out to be 1.7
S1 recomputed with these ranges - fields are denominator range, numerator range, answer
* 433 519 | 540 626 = 0.68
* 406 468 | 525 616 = 0.71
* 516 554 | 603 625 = 0.80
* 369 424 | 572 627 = 0.71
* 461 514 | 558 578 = 0.58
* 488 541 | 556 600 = 0.67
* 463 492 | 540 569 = 0.63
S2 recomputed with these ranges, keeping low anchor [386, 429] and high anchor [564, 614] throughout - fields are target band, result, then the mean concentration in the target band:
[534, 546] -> -1.7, 3.18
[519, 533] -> -2.4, 3.37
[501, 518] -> -3.0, 3.51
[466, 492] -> -3.8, 3.63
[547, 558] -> 1.8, 2.28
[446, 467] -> -1.7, 3.58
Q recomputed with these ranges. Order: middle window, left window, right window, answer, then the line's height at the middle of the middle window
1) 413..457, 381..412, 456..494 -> -0.9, 3.58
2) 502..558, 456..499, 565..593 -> -2.3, 3.01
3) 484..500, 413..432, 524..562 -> -2.4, 3.17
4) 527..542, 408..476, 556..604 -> -2.8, 2.77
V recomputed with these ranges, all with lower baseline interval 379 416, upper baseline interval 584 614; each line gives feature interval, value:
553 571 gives 5.7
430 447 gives -1.3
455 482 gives -2.9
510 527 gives -2.6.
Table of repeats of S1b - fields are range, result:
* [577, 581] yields 2.52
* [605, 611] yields 2.58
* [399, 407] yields 3.58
